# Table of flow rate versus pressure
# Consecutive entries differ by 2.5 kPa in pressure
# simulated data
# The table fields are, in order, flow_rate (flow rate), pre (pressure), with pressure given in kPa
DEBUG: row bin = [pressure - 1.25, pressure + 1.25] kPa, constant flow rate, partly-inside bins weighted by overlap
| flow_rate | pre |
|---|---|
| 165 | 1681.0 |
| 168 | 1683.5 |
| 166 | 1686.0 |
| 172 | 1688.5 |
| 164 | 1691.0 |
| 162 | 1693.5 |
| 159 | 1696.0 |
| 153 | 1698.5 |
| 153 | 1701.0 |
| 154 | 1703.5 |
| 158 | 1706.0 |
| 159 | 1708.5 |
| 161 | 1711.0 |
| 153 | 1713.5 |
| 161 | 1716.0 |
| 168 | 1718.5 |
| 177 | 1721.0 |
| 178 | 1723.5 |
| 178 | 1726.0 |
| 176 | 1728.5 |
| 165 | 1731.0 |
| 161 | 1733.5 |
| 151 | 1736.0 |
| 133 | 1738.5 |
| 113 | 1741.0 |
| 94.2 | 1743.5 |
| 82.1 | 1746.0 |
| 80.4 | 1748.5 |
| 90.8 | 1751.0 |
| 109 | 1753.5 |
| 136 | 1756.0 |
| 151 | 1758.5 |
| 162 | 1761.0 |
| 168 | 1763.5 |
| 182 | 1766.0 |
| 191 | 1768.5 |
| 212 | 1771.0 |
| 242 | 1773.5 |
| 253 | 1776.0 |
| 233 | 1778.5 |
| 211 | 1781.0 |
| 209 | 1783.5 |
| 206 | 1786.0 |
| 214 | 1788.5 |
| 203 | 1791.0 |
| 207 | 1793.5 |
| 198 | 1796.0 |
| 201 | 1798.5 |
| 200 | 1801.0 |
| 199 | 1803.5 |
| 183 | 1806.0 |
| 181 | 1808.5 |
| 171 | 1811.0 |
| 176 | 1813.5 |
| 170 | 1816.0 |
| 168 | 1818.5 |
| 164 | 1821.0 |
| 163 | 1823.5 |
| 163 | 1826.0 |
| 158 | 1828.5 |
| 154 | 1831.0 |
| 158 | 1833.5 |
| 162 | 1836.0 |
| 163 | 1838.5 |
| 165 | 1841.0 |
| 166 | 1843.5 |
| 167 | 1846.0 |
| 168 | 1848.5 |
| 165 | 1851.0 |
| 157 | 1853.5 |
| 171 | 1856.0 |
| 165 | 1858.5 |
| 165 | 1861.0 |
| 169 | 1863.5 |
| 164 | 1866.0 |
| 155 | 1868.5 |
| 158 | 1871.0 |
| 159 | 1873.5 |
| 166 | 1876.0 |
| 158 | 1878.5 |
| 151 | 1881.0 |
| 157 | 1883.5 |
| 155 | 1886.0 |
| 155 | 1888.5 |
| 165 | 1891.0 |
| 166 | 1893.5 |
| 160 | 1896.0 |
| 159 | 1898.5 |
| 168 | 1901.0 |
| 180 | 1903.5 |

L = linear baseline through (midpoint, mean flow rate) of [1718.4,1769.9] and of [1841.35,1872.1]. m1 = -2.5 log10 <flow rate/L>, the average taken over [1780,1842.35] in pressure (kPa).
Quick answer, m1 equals -0.17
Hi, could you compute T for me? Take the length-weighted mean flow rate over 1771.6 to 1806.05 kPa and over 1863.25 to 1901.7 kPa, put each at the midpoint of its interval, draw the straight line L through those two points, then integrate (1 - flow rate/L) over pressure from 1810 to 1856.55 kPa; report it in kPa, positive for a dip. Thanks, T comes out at 5.64 kPa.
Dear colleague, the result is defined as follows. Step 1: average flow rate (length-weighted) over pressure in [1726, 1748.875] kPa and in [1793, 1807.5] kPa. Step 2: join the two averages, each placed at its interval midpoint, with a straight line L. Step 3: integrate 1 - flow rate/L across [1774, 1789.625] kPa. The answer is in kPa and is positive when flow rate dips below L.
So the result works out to -3.88 kPa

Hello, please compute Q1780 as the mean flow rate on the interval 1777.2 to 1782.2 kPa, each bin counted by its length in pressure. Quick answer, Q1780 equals 222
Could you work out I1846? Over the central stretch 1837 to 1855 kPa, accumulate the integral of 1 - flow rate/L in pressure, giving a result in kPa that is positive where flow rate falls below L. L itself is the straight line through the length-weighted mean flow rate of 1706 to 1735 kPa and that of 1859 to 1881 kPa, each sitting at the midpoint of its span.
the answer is -0.3 kPa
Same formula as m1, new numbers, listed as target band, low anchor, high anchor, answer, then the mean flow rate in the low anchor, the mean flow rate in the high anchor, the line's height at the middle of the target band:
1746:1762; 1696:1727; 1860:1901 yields 0.35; 162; 160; 162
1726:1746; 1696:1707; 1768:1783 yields 0.31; 155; 225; 187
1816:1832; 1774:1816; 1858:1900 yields 0.16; 203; 160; 188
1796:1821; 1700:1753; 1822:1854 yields -0.16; 145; 162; 158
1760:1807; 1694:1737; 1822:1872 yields -0.25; 163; 163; 163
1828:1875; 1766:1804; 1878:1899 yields 0.09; 211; 158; 177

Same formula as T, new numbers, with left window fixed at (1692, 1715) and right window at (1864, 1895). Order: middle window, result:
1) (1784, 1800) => -4.73 kPa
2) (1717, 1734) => -1.61 kPa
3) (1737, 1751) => 5.06 kPa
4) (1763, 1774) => -2.81 kPa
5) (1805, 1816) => -1.27 kPa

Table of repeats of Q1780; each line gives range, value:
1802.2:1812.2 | 184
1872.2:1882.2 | 159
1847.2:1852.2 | 167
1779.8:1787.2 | 209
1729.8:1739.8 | 152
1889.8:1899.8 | 163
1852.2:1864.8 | 165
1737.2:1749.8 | 101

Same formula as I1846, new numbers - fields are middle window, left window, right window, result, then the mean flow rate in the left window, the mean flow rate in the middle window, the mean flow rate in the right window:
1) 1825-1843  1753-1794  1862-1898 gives 1.5 kPa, 195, 161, 160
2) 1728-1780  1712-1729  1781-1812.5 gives 7.6 kPa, 170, 156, 198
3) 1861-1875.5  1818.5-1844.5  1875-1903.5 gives 0.0 kPa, 162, 162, 161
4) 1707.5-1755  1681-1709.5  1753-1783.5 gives 8.9 kPa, 161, 141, 190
